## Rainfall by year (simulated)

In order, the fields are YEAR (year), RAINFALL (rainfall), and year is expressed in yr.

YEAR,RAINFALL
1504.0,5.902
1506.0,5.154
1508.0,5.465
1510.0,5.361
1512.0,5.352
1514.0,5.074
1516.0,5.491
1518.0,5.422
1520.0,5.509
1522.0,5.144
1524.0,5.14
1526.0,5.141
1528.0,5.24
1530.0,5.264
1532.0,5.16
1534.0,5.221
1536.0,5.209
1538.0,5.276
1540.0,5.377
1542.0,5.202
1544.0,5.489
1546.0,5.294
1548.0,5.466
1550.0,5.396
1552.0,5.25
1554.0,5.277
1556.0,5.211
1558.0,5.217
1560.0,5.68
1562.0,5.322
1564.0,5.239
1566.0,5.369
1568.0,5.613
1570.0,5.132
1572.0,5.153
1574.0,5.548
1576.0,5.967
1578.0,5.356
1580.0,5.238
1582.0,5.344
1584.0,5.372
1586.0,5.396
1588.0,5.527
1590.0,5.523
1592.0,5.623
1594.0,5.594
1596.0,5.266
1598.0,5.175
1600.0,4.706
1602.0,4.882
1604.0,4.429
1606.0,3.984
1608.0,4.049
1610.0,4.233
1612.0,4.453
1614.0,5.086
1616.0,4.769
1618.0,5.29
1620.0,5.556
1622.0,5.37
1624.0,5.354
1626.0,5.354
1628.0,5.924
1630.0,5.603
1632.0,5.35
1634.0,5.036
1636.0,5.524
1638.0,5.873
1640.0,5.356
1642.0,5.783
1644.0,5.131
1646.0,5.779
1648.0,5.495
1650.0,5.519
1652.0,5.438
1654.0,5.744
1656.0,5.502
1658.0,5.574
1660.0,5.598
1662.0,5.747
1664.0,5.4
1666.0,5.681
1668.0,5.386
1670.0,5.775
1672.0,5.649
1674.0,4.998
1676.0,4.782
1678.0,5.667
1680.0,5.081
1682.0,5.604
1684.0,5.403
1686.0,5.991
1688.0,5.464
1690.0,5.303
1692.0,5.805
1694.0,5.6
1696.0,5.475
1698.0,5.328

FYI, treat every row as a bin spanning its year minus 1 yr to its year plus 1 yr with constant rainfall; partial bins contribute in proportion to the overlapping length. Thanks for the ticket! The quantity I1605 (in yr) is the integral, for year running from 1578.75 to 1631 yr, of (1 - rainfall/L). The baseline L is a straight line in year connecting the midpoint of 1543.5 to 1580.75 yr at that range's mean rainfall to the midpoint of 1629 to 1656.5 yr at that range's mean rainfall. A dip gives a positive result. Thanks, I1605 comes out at 3.1 yr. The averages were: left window 5.38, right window 5.51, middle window 5.12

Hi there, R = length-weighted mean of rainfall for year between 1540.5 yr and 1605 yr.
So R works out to 5.32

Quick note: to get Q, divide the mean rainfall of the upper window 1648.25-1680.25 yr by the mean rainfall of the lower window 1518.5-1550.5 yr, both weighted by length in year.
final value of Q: 1.04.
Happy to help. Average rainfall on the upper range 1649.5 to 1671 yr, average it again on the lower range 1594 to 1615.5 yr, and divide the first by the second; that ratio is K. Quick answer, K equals 1.19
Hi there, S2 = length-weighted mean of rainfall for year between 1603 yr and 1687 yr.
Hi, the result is 5.32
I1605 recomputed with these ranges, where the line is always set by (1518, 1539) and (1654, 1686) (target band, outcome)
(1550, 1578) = -0.4 yr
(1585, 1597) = -0.3 yr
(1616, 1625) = 0.1 yr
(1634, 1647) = -0.2 yr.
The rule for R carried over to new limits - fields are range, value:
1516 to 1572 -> 5.31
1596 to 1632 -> 4.97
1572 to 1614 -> 5.08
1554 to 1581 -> 5.38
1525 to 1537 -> 5.21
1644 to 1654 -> 5.53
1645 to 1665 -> 5.58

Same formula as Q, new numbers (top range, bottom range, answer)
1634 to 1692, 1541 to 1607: 1.04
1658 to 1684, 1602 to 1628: 1.12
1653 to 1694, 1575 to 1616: 1.09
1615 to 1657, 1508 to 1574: 1.03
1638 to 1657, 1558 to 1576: 1.03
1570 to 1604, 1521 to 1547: 1.01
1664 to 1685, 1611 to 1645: 1.01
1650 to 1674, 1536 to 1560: 1.04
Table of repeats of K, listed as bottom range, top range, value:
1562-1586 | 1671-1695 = 1.01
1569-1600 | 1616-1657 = 1.02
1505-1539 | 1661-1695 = 1.04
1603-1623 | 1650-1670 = 1.18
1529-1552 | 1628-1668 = 1.04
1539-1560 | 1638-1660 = 1.04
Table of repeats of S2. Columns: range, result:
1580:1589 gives 5.39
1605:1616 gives 4.4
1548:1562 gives 5.35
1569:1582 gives 5.39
